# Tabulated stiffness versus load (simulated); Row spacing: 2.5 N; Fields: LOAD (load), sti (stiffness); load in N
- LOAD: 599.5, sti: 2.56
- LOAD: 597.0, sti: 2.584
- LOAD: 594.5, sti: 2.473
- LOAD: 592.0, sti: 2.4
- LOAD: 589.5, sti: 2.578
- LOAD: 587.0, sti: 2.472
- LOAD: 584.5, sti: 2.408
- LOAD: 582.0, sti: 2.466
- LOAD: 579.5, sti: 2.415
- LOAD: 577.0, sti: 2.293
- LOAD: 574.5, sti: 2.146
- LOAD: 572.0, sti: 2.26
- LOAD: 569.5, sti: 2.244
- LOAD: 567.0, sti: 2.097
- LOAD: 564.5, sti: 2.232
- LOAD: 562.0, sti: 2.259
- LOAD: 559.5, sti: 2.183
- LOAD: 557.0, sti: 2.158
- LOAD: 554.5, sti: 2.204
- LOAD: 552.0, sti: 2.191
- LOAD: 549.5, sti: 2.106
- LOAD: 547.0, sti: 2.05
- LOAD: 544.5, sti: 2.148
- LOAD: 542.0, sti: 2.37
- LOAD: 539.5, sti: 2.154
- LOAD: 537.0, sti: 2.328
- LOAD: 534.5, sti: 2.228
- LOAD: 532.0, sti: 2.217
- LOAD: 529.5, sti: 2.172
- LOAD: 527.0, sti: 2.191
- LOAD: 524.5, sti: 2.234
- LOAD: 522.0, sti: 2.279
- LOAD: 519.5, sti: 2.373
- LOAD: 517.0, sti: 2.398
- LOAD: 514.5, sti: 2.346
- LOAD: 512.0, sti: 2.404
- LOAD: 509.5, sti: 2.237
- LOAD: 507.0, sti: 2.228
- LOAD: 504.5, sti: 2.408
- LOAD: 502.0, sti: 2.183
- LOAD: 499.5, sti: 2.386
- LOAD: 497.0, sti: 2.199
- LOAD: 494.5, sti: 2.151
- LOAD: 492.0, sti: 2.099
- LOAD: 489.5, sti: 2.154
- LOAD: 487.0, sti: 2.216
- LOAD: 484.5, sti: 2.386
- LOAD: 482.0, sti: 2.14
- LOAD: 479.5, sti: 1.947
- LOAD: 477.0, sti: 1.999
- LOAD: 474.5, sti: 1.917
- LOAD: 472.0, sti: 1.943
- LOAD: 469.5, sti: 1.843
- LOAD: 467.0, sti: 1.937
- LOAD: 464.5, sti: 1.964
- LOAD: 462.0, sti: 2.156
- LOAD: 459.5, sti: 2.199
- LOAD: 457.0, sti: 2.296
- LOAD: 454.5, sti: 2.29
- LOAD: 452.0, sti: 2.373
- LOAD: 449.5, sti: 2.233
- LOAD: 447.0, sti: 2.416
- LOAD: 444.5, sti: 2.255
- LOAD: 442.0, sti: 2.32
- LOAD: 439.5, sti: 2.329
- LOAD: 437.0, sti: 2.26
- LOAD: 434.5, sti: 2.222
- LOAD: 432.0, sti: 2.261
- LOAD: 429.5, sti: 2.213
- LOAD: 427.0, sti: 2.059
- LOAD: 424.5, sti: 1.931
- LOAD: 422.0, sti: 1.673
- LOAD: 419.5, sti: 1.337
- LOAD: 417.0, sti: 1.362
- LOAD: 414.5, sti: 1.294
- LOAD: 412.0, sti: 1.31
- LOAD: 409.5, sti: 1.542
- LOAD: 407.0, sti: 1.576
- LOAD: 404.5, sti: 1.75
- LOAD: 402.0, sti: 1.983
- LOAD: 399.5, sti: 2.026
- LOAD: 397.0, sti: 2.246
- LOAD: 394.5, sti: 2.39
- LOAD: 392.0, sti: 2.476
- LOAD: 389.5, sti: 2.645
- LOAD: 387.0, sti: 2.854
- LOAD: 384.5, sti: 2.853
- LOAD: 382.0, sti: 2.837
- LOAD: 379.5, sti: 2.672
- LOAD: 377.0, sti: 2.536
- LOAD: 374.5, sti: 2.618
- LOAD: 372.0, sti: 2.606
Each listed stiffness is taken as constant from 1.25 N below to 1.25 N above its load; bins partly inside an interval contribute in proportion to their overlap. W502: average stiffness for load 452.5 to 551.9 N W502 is 2.19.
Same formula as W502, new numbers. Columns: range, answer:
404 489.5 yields 2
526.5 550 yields 2.2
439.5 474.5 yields 2.17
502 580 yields 2.24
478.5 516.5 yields 2.24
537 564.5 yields 2.19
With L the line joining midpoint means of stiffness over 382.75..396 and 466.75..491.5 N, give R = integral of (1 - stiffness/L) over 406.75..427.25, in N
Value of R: 7.7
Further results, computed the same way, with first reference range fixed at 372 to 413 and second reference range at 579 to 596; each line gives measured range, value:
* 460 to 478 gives 2.9 N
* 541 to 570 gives 3.0 N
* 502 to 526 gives 0.8 N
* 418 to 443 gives 2.9 N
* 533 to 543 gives 0.6 N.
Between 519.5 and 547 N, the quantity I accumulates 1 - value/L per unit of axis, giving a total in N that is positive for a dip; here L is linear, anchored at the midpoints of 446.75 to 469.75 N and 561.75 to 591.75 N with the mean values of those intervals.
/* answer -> 0.49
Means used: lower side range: 2.17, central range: 2.23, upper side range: 2.33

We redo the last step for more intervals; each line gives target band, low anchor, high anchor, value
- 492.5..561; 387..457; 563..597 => 0.27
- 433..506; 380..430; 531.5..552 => -2.57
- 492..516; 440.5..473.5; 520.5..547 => -0.76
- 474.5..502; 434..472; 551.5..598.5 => 0.94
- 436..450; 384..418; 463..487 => -2.02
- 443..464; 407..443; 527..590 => -3.58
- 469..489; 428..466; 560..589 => 1.79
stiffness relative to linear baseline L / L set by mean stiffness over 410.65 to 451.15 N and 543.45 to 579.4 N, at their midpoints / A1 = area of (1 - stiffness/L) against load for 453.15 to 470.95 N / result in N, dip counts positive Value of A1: -0.7 N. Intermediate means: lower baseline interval 1.97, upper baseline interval 2.19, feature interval 2.1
